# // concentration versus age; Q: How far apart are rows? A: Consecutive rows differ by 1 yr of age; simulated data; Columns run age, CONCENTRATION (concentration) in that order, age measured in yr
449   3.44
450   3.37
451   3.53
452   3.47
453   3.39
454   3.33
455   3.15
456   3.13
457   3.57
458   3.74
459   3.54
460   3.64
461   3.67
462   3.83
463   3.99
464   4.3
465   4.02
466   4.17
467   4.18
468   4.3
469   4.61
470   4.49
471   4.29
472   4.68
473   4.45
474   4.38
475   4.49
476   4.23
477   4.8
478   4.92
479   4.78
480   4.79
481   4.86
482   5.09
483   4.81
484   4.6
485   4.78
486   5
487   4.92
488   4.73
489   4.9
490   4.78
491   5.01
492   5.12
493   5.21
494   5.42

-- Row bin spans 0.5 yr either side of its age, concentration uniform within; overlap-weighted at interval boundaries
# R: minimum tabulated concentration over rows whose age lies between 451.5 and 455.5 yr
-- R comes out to 3.15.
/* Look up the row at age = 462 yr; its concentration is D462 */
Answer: 3.83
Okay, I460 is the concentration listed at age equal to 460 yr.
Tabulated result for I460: 3.64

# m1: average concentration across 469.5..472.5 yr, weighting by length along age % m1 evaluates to 4.49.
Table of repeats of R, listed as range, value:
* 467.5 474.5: 4.29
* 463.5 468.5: 4.02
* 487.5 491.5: 4.73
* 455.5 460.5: 3.13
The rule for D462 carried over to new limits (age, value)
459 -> 3.54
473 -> 4.45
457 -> 3.57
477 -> 4.8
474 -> 4.38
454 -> 3.33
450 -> 3.37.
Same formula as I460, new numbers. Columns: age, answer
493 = 5.21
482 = 5.09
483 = 4.81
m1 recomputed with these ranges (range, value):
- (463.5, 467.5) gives 4.17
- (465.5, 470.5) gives 4.35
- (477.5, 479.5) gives 4.85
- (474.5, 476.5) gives 4.36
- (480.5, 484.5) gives 4.84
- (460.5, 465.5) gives 3.96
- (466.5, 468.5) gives 4.24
